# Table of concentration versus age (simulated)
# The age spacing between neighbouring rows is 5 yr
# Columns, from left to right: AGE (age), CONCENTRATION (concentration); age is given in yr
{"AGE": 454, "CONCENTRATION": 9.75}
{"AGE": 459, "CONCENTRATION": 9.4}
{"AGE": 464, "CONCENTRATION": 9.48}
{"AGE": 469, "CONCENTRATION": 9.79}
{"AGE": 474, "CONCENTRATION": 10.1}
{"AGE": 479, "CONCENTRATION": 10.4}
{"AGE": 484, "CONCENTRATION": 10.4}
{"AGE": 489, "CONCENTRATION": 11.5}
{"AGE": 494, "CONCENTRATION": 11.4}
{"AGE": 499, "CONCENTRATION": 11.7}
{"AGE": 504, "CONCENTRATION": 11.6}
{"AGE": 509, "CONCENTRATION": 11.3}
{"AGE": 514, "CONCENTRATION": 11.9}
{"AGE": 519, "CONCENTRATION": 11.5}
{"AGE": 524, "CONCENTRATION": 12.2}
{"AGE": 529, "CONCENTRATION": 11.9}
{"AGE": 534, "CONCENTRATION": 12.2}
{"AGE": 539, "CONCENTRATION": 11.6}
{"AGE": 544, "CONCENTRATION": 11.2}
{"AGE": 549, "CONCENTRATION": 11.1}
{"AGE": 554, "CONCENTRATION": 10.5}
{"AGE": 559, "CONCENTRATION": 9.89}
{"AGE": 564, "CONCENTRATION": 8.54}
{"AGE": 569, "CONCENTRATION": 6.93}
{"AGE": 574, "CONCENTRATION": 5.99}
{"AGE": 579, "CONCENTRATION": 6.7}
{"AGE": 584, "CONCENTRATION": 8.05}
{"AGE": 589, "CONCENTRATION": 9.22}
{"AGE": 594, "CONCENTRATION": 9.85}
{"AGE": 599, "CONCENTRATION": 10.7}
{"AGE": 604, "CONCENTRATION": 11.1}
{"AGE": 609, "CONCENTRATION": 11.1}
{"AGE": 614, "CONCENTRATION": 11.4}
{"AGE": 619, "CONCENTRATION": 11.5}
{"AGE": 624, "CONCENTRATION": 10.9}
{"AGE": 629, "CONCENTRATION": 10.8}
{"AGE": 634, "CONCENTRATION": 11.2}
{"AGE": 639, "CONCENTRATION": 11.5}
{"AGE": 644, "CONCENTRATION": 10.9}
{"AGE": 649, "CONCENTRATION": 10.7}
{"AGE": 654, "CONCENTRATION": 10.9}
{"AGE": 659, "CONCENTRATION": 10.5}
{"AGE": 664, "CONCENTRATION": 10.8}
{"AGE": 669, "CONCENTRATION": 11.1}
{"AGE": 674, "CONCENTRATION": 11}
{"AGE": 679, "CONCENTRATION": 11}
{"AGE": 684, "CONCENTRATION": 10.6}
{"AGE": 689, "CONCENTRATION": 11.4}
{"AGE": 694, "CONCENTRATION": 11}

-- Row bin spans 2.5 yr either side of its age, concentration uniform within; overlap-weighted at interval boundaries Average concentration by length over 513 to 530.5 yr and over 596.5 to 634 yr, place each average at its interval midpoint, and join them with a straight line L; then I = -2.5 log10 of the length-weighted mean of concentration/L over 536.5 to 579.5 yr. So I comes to 0.24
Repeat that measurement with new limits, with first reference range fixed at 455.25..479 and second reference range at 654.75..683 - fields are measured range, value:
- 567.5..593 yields 0.35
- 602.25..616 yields -0.07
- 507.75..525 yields -0.17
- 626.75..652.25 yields -0.03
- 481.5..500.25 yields -0.14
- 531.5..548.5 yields -0.14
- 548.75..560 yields -0.02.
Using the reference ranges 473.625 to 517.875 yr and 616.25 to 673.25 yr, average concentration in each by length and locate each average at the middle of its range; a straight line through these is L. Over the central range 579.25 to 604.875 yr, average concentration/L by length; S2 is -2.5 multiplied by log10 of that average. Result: 0.17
